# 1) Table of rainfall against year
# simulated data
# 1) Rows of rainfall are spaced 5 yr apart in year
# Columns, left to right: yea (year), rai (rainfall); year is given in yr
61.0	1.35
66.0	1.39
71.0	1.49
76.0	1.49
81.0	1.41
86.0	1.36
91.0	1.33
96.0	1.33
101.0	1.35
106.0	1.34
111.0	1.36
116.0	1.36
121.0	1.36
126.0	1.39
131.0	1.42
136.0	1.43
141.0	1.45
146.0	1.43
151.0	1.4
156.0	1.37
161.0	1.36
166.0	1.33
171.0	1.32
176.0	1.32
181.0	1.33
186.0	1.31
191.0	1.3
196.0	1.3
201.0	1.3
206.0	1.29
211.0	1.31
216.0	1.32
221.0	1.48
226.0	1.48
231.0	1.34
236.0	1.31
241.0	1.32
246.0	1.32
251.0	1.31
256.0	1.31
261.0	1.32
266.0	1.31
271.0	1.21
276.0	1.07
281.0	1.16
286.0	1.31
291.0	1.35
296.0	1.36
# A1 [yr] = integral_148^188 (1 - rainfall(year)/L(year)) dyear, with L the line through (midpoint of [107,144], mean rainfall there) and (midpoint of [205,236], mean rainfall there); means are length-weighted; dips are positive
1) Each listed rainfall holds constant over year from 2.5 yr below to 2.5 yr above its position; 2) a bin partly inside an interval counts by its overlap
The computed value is 1.1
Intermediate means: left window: 1.39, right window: 1.37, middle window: 1.34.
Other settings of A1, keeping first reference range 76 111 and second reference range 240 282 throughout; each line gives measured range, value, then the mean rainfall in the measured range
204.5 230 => -1.79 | 1.38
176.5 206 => -0.09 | 1.31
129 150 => -1.50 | 1.43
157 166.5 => -0.22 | 1.35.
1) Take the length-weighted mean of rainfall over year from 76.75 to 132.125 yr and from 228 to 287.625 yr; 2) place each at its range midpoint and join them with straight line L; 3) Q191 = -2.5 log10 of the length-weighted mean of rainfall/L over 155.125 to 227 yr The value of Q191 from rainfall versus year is -0.02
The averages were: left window 1.37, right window 1.28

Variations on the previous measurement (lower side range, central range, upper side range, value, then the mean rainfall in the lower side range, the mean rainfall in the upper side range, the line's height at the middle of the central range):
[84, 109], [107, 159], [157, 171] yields -0.04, 1.34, 1.34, 1.34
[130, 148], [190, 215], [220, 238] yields 0.09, 1.43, 1.4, 1.41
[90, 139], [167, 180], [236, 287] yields 0.00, 1.37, 1.26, 1.33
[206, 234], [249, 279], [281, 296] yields 0.07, 1.38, 1.31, 1.33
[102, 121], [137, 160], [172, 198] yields -0.06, 1.35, 1.31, 1.33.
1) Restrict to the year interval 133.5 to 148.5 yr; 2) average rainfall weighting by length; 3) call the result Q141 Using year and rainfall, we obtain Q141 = 1.44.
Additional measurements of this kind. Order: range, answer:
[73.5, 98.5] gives 1.38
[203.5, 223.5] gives 1.35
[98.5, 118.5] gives 1.35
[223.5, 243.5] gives 1.36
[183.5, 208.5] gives 1.3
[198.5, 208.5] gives 1.29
